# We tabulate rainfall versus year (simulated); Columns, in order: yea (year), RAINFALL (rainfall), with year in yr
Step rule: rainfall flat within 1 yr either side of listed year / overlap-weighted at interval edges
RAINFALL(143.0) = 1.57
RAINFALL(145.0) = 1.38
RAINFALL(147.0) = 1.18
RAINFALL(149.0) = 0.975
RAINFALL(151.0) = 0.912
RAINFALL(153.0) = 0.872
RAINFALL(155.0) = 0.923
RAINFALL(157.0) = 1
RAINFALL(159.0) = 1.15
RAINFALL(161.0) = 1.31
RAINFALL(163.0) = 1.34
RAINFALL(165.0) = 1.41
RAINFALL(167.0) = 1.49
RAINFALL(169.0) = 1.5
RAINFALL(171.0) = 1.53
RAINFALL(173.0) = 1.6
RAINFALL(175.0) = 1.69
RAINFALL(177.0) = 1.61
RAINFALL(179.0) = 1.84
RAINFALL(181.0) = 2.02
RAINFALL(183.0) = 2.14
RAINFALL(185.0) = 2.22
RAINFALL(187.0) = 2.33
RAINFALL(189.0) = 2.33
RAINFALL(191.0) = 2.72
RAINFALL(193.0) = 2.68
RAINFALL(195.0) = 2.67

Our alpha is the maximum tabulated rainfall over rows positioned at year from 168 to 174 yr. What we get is 1.6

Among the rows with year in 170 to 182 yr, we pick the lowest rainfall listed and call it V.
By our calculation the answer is 1.53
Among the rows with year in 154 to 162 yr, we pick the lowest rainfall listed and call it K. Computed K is 0.923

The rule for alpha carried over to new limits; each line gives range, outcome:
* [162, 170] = 1.5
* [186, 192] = 2.72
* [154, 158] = 1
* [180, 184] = 2.14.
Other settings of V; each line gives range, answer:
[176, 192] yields 1.61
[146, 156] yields 0.872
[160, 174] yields 1.31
